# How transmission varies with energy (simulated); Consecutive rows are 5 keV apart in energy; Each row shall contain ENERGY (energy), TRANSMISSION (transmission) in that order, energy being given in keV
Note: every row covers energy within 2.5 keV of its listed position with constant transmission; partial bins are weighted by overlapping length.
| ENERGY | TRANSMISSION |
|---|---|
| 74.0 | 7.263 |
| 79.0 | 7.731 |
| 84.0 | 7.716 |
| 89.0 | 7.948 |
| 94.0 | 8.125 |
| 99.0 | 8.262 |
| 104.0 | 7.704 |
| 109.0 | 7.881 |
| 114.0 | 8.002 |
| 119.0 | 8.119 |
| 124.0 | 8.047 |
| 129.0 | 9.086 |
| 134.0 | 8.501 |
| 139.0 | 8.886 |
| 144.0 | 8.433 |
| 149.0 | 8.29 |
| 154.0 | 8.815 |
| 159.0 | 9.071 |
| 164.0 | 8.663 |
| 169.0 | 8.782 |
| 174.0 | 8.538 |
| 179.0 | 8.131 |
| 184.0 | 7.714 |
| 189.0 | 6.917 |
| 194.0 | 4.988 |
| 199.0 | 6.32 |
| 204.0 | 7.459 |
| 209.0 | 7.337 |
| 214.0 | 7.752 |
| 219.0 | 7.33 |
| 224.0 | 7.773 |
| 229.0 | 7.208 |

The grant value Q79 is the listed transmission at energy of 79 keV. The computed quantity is 7.731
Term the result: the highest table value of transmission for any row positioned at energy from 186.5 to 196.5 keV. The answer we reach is 6.917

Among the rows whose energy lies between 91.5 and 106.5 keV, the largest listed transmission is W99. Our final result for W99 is 8.262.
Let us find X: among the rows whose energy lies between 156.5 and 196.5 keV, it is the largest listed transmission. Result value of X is 9.071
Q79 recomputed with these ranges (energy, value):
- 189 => 6.917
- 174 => 8.538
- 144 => 8.433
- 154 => 8.815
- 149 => 8.29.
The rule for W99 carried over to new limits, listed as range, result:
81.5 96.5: 8.125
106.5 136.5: 9.086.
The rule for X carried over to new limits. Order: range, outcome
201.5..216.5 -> 7.752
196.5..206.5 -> 7.459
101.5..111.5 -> 7.881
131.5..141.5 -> 8.886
